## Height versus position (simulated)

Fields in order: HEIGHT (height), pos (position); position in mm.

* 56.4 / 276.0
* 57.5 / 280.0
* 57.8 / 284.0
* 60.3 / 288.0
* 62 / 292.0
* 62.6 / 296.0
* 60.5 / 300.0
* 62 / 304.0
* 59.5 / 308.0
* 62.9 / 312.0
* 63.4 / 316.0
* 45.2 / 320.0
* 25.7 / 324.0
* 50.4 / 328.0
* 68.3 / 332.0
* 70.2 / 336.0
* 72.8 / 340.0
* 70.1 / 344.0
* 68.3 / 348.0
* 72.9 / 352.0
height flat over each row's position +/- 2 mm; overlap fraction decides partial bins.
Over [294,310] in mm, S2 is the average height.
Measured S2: 61.1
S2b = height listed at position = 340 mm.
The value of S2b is 72.8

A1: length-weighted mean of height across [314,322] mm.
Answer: 54.3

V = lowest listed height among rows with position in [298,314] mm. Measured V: 59.5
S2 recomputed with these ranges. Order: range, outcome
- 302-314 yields 61.5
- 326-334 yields 59.3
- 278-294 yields 59.4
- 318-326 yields 35.5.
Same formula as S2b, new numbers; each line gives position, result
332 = 68.3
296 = 62.6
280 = 57.5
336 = 70.2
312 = 62.9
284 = 57.8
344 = 70.1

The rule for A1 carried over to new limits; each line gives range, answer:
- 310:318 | 63.1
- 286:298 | 61.6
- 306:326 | 51.3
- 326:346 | 66.4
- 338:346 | 71.4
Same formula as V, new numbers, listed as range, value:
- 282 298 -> 57.8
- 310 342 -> 25.7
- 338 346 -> 70.1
